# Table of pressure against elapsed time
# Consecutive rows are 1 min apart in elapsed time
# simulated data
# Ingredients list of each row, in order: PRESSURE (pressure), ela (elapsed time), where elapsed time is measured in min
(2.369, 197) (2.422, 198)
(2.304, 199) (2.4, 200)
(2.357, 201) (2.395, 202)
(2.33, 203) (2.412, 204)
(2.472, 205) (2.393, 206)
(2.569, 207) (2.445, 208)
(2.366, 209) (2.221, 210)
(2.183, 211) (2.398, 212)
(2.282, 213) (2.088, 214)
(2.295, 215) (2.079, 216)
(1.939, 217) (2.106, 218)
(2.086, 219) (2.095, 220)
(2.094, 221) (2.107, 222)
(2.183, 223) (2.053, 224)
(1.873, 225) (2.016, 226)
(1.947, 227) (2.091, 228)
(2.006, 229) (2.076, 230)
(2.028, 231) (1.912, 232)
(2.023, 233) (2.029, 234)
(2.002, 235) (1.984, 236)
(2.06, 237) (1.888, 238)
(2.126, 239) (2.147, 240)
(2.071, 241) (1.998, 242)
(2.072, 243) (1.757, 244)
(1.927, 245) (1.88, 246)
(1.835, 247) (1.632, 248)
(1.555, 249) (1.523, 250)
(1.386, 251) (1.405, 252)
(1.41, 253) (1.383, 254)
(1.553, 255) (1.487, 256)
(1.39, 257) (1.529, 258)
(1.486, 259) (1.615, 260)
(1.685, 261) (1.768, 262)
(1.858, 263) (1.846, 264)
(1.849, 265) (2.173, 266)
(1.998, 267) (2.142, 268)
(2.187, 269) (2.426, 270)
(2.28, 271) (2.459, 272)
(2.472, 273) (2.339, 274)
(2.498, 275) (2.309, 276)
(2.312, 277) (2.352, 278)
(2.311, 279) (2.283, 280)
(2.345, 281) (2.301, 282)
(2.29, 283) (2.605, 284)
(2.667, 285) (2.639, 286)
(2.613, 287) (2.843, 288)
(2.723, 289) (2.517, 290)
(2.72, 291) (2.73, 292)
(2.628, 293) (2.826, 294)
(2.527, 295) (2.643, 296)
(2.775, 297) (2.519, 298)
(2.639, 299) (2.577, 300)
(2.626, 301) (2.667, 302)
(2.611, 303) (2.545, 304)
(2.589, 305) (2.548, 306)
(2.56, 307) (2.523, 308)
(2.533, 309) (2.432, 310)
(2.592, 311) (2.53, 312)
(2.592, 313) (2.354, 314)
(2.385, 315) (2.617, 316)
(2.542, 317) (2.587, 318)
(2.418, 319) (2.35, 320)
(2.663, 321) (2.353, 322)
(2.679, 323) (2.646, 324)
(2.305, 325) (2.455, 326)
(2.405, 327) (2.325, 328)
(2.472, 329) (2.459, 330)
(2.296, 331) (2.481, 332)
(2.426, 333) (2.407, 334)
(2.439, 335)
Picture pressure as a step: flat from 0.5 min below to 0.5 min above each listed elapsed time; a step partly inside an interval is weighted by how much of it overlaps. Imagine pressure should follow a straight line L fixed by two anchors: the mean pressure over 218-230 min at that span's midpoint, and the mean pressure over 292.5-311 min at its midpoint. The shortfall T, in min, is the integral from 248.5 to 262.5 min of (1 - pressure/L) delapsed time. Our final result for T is 4.7 min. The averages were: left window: 2.05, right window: 2.6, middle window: 1.51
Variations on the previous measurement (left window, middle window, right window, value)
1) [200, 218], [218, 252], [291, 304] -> 6.4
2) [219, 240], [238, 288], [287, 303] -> 7.5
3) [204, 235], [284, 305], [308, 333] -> -2.2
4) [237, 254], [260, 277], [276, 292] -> 0.7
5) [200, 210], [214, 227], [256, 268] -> 0.9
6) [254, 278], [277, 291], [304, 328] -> -2.1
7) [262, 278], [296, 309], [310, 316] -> -0.9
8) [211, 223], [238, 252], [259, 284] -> 2.1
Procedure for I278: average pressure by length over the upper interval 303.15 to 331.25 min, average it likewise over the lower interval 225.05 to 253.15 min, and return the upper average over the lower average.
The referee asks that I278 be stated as 1.32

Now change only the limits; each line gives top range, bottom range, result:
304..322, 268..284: 1.07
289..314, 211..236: 1.25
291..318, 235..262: 1.49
